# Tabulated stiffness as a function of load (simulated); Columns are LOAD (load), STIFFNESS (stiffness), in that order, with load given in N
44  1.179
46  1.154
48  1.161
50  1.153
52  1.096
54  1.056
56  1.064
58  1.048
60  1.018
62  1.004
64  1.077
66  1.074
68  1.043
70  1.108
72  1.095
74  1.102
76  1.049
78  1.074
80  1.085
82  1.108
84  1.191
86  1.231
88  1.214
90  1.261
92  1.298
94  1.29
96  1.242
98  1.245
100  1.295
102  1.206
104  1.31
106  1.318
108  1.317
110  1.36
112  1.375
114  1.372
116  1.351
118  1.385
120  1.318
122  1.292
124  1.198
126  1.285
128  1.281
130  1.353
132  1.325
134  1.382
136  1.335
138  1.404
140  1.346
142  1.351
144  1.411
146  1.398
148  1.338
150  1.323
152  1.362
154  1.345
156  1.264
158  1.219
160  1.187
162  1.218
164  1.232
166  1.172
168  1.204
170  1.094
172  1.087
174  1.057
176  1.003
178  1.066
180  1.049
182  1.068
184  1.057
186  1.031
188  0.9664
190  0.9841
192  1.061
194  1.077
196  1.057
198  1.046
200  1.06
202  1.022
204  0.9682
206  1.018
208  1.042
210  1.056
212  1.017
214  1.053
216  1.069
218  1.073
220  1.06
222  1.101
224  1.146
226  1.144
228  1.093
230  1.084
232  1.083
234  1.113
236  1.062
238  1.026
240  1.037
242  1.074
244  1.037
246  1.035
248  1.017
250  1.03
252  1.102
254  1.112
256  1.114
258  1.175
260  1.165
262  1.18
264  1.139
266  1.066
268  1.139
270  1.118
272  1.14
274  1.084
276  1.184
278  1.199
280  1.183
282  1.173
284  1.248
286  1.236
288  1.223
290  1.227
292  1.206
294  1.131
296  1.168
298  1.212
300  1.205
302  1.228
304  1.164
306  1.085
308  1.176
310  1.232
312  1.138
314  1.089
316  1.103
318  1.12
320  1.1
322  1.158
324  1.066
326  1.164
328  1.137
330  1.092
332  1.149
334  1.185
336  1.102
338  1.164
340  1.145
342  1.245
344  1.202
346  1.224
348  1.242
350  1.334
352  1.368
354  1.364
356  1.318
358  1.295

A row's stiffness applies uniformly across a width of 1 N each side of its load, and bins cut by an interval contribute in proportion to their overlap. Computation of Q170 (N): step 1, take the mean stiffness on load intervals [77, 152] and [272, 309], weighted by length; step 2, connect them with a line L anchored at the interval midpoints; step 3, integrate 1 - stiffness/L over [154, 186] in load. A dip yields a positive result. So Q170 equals 3.2 N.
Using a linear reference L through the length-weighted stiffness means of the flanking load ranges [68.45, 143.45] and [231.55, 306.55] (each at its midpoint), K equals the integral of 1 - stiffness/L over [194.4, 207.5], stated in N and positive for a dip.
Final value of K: 1.73 N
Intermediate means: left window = 1.26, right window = 1.14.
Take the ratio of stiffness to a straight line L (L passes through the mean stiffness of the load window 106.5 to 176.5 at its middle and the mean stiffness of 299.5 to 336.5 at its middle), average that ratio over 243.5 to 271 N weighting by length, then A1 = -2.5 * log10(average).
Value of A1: 0.083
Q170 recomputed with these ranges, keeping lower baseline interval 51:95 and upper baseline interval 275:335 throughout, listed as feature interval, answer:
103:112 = -1.7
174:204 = 2.7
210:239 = 1.8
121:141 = -3.4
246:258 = 0.8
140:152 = -2.4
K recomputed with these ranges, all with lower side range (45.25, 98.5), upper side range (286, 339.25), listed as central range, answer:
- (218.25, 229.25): 0.39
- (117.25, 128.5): -1.55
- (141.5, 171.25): -3.46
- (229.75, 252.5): 1.82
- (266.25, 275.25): 0.27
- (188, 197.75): 0.91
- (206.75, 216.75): 0.87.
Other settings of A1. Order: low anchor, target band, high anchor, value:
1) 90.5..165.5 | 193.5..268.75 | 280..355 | 0.16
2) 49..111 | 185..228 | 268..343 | 0.11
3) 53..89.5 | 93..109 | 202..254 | -0.18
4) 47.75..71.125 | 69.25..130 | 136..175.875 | -0.08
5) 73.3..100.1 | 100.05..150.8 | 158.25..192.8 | -0.16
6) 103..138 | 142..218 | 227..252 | 0.06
